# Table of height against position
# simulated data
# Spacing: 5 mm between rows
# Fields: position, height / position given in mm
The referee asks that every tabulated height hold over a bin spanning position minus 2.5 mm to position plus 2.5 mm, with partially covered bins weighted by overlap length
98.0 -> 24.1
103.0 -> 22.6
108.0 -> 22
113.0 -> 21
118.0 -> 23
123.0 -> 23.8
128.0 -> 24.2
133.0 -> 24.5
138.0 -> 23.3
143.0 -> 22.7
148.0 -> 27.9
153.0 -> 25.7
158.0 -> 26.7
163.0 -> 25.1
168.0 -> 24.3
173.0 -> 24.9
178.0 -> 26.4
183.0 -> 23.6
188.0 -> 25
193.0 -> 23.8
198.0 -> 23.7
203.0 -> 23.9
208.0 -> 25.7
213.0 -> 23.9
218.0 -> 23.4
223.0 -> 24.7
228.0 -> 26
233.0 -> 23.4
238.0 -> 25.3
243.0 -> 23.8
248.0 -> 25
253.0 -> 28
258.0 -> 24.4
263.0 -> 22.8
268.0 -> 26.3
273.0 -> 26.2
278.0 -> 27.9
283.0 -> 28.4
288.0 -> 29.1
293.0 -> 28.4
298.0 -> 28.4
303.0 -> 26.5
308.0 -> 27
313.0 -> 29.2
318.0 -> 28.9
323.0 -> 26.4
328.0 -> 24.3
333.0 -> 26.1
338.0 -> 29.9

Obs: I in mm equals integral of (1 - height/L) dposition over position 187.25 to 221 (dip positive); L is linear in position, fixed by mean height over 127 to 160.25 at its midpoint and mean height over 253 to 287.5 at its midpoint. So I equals 1.9 mm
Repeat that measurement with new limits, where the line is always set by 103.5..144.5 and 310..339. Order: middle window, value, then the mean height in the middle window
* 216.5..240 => 0.6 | 24.6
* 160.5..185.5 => -0.8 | 24.9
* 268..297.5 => -1.6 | 27.9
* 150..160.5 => -1.1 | 26.3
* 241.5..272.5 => 0.9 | 25.2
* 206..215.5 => 0.1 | 24.8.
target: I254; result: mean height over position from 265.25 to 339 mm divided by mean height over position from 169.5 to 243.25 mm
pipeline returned 1.12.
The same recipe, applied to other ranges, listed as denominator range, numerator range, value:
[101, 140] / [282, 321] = 1.22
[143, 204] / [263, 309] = 1.09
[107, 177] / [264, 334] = 1.12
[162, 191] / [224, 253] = 1.01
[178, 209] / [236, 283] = 1.05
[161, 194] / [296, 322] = 1.13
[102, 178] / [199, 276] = 1.03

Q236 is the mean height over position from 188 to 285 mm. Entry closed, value 25.1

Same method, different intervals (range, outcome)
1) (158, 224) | 24.6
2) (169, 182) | 25.3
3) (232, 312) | 26.4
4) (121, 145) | 23.7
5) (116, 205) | 24.6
